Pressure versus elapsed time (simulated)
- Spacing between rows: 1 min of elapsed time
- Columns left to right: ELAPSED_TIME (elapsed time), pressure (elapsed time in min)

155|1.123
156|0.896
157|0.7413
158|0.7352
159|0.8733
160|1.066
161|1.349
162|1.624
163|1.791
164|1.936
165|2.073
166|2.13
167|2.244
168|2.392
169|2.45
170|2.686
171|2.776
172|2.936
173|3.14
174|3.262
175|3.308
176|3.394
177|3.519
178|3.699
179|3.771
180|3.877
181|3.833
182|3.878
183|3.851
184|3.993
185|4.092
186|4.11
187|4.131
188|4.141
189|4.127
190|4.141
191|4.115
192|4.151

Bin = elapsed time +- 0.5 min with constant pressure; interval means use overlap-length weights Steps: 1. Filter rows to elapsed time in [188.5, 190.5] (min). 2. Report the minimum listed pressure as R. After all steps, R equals 4.127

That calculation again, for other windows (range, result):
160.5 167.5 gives 1.349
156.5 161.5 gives 0.7352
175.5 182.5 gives 3.394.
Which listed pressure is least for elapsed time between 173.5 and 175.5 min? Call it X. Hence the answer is 3.262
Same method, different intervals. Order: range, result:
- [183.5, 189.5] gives 3.993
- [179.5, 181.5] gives 3.833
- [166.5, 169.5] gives 2.244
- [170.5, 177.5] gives 2.776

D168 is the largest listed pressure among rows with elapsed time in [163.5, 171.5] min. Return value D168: 2.776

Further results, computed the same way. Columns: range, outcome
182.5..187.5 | 4.131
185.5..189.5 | 4.141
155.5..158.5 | 0.896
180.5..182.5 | 3.878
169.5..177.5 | 3.519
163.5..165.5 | 2.073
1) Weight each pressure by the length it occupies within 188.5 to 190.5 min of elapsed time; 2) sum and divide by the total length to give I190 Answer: 4.13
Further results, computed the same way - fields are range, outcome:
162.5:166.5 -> 1.98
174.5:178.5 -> 3.48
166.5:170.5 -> 2.44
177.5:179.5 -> 3.73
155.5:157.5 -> 0.819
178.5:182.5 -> 3.84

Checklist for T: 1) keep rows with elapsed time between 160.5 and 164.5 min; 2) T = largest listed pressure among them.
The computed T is 1.936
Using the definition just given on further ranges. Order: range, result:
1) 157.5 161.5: 1.349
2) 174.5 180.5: 3.877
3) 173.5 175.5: 3.308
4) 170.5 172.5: 2.936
